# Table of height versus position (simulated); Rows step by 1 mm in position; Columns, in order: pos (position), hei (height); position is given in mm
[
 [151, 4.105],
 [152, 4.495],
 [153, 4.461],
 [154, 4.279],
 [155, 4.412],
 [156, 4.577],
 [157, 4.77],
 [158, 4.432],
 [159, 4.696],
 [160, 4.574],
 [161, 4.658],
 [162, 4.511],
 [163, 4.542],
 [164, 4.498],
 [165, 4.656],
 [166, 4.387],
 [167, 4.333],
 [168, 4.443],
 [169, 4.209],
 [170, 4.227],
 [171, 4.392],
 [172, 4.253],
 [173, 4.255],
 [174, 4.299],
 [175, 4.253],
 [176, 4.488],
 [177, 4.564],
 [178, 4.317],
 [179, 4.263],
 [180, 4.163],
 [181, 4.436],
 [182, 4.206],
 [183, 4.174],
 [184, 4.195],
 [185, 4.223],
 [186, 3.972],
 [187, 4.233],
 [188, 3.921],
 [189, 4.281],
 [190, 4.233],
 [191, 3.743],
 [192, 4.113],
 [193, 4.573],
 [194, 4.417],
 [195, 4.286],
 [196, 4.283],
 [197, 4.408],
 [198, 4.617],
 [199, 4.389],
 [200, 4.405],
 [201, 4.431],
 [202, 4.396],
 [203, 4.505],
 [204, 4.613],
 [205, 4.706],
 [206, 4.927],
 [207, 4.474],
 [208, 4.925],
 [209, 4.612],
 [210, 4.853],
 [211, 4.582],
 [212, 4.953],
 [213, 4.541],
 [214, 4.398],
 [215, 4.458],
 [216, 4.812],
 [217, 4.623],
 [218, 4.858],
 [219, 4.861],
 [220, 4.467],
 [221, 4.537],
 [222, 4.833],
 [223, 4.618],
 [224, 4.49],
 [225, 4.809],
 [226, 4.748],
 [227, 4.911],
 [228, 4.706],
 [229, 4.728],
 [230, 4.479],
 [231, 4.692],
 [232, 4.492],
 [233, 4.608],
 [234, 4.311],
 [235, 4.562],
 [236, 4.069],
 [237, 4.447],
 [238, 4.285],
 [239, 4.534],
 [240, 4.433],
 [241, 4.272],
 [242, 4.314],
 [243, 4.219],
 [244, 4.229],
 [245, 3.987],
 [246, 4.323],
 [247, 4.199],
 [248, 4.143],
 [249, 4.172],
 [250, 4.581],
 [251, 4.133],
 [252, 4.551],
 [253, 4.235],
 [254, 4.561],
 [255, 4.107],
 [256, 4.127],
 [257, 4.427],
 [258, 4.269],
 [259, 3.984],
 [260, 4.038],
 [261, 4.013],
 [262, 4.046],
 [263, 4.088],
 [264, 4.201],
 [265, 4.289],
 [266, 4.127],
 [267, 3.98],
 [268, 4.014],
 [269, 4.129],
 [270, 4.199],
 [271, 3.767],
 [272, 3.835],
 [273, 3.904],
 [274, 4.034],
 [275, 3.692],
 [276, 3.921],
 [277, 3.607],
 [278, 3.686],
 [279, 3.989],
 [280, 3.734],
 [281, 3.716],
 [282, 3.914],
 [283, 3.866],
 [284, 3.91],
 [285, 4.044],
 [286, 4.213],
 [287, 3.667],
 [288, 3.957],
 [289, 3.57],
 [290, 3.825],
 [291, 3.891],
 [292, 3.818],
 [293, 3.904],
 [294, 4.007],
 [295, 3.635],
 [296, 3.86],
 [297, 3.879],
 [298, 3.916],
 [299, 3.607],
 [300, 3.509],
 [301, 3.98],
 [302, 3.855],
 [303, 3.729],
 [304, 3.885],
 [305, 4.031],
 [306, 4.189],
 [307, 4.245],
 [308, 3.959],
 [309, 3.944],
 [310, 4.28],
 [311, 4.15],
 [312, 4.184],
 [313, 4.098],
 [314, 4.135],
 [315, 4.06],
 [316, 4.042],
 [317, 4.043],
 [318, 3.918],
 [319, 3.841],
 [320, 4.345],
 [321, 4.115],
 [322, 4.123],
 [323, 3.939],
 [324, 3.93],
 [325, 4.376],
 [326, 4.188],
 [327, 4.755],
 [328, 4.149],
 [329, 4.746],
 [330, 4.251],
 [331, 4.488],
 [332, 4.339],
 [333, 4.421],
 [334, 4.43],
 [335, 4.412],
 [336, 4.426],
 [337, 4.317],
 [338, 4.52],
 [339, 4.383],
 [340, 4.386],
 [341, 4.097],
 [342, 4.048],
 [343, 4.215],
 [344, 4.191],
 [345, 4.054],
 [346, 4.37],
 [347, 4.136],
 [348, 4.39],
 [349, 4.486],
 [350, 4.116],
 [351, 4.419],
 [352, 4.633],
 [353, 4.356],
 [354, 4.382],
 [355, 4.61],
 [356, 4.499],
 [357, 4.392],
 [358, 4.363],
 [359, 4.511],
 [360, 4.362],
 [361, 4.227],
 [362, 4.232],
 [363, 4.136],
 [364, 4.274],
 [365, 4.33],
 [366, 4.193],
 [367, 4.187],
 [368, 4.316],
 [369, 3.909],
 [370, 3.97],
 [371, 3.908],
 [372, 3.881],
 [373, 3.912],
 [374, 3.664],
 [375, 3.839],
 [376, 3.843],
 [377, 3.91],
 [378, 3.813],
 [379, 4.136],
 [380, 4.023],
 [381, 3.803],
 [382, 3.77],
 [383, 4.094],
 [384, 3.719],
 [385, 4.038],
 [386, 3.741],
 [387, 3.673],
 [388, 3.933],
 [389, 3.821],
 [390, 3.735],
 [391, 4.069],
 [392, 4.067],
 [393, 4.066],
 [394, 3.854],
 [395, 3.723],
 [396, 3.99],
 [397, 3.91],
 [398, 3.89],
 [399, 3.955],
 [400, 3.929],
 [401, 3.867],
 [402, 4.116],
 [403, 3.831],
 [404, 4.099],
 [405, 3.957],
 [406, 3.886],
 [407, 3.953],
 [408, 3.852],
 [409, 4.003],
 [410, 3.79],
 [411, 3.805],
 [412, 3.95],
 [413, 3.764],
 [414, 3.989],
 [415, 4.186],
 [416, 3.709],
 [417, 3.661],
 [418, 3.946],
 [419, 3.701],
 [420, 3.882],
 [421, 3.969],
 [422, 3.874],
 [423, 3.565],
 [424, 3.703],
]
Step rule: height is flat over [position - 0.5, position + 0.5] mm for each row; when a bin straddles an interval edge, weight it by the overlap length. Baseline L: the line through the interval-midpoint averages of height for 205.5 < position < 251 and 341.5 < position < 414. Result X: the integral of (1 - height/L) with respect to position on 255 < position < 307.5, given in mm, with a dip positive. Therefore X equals 5.1 mm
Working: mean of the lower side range 4.53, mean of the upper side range 4.05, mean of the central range 3.94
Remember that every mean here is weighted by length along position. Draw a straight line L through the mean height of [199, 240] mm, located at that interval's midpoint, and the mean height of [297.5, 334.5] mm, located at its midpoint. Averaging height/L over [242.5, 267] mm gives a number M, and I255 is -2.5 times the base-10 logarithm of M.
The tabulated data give 0.055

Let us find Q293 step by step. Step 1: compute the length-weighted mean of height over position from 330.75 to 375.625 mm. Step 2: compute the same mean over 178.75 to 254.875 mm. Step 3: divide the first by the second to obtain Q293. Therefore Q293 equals 1.0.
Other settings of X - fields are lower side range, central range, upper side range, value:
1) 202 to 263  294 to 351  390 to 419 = 0.41 mm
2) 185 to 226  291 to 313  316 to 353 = 2.02 mm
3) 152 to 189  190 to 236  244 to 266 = -2.94 mm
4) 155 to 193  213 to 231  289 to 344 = -1.70 mm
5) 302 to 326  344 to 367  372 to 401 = -2.14 mm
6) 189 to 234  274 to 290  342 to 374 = 2.07 mm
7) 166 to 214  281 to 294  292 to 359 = 1.09 mm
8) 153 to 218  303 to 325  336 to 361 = 1.48 mm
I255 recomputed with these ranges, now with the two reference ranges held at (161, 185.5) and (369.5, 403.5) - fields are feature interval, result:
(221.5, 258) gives -0.054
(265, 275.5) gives 0.043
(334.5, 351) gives -0.078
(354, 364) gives -0.107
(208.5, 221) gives -0.097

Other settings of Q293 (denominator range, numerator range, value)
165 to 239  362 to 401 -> 0.89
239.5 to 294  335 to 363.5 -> 1.07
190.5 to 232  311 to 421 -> 0.89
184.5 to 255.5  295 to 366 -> 0.94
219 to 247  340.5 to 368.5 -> 0.96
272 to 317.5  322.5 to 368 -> 1.11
